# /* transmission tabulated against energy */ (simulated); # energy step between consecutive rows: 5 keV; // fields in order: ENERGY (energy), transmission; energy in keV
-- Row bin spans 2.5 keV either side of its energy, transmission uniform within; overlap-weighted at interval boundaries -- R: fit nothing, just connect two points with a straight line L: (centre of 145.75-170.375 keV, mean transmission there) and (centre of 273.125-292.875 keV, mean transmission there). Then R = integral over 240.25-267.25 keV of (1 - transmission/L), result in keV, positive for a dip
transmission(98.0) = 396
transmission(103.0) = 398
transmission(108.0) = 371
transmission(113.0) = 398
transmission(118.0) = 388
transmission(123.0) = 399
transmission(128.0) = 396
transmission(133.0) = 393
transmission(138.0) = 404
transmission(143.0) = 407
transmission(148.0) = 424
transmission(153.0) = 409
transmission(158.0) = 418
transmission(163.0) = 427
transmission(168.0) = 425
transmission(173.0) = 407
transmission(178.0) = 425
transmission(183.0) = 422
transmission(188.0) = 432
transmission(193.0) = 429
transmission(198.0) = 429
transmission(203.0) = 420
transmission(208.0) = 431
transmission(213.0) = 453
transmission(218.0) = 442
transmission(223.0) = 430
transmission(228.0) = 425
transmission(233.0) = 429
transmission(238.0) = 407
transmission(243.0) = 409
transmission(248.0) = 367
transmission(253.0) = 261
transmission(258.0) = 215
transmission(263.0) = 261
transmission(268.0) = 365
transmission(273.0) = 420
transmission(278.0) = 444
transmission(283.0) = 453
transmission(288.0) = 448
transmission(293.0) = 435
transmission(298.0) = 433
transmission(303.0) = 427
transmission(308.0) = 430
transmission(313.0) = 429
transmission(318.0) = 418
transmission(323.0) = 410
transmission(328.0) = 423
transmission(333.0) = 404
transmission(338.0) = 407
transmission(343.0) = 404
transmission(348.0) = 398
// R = 8.0 keV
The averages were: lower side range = 421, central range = 308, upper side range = 443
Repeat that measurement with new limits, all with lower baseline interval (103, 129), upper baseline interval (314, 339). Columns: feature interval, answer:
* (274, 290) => -1.4 keV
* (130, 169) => -1.8 keV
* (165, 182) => -1.0 keV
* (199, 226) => -2.2 keV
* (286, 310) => -1.4 keV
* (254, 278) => 4.8 keV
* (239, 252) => 0.9 keV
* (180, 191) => -0.8 keV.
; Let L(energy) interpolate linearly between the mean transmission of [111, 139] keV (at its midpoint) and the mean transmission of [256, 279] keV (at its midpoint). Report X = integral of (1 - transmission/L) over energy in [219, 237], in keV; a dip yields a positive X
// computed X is -3.8 keV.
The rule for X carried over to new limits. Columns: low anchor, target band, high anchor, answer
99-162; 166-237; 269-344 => -3.02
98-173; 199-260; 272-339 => 3.46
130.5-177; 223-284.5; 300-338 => 6.57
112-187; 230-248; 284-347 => 0.35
